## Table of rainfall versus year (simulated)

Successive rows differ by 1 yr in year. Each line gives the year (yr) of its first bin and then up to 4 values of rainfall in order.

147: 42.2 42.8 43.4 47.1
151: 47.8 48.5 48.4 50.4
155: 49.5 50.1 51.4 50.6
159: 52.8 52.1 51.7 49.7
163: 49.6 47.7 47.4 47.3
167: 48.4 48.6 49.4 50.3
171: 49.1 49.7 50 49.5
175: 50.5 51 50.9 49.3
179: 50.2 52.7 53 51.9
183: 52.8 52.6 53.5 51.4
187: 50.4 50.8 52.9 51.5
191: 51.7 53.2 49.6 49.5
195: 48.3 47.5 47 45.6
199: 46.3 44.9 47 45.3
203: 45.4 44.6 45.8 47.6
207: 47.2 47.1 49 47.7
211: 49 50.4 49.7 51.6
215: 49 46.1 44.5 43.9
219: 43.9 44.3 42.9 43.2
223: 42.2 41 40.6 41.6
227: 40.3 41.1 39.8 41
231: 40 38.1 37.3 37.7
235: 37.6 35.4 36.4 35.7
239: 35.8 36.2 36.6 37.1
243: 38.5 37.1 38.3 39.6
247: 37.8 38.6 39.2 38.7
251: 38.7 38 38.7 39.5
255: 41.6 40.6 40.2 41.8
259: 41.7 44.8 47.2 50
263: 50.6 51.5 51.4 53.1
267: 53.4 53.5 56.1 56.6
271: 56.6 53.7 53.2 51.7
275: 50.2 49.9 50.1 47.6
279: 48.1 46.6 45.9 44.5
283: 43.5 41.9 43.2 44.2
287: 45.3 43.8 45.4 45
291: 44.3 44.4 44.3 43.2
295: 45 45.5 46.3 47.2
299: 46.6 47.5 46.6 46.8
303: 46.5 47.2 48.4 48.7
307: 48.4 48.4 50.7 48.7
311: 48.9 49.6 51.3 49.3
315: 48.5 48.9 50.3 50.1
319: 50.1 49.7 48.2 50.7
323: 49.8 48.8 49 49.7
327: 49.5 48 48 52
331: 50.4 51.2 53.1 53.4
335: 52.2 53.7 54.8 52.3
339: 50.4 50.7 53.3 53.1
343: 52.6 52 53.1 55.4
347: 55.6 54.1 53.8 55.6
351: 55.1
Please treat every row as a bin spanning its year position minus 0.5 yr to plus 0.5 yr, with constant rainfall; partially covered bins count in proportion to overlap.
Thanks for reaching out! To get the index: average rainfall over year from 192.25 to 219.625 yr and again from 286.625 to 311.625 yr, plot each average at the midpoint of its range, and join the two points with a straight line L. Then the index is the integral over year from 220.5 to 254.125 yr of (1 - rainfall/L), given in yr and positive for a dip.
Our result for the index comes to 5.8 yr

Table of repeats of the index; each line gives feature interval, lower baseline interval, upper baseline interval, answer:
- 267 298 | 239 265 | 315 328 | -2.2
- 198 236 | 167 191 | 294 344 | 4.9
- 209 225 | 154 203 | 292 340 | 1.2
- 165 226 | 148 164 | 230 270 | -2.8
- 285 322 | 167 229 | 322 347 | 2.5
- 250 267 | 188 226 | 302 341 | 1.4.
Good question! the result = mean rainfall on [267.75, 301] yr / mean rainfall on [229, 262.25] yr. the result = 1.21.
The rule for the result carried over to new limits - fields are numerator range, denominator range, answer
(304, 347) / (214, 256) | 1.27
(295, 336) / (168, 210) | 0.99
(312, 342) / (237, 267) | 1.22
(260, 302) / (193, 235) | 1.08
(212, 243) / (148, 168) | 0.84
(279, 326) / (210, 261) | 1.15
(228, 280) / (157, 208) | 0.88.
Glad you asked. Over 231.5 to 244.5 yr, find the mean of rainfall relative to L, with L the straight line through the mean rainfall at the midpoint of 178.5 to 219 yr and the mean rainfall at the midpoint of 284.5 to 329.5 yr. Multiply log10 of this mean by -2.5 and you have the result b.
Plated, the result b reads 0.295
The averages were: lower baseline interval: 48.9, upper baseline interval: 47.6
